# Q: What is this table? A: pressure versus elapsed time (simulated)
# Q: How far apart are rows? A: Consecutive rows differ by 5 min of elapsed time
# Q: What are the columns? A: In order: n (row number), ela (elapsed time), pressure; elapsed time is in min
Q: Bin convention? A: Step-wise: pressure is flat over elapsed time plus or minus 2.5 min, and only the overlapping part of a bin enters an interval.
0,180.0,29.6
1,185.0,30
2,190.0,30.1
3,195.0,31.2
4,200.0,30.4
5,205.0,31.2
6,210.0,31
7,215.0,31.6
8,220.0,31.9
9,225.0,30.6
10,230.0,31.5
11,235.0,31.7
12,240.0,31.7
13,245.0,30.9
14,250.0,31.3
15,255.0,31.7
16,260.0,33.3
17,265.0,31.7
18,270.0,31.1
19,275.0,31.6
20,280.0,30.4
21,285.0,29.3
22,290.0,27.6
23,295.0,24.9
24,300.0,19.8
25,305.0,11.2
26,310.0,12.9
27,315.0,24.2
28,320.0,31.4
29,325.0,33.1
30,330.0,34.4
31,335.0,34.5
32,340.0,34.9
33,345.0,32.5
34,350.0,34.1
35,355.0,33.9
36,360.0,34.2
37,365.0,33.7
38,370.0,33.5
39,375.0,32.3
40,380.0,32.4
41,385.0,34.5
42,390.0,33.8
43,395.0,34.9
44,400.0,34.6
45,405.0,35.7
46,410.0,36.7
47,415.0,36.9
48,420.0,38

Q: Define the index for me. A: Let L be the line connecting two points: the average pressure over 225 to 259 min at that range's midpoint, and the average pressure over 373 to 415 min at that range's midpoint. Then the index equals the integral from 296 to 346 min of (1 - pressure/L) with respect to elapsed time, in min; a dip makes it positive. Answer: 9.8 min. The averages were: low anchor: 31.5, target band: 26.7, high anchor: 34.5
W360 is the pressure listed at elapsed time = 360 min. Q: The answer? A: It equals 34.2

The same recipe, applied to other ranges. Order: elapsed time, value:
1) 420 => 38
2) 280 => 30.4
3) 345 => 32.5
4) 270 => 31.1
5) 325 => 33.1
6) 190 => 30.1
